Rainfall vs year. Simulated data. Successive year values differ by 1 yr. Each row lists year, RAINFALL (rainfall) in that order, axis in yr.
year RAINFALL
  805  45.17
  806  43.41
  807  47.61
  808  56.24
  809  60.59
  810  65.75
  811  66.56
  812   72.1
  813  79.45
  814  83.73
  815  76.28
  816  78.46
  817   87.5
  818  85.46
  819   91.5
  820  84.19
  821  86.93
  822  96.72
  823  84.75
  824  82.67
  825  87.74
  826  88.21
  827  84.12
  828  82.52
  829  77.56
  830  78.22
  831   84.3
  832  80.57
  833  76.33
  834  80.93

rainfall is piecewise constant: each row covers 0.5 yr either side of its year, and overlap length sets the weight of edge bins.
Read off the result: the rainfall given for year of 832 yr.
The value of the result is 80.57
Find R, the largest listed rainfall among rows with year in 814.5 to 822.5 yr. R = 96.72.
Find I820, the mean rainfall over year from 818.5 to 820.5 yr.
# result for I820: 87.8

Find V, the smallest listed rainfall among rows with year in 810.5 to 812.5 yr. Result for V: 66.56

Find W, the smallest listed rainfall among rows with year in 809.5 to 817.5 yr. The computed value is 65.75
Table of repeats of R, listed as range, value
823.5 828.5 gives 88.21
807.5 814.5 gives 83.73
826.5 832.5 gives 84.3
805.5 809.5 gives 60.59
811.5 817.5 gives 87.5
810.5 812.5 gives 72.1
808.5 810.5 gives 65.75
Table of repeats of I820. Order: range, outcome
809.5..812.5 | 68.1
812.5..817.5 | 81.1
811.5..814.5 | 78.4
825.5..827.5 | 86.2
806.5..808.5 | 51.9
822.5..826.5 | 85.8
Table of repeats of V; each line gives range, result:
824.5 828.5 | 82.52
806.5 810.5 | 47.61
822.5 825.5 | 82.67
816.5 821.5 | 84.19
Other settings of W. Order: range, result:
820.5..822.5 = 86.93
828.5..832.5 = 77.56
